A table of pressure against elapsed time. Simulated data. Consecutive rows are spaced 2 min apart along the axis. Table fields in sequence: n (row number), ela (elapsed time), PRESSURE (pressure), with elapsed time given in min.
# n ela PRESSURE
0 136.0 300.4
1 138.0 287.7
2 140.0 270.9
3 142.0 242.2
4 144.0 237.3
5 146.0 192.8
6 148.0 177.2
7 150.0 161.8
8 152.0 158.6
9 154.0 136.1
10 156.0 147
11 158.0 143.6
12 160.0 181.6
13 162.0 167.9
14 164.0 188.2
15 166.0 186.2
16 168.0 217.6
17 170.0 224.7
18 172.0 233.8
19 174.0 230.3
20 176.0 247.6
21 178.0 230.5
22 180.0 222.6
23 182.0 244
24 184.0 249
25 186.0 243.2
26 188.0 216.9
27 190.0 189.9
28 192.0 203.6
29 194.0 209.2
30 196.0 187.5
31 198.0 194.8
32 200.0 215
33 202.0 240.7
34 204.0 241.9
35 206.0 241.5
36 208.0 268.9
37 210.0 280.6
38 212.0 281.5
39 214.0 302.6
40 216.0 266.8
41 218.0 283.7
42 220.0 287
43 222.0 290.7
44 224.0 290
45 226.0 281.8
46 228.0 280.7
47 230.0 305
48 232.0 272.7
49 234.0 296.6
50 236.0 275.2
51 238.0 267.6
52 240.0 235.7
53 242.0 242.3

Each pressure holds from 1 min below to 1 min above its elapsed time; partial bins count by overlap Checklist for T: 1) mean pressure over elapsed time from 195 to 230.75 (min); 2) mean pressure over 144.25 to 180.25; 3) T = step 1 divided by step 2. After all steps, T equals 1.37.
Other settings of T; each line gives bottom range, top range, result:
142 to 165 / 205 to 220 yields 1.58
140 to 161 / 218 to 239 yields 1.56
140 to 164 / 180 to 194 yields 1.23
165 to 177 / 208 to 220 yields 1.26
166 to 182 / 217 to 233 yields 1.26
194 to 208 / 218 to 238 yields 1.28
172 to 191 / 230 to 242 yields 1.17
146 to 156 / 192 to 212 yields 1.45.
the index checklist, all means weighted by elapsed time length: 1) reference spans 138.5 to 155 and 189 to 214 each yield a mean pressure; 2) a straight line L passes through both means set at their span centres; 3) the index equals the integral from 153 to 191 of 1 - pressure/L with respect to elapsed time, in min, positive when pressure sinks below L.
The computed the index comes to 1.8 min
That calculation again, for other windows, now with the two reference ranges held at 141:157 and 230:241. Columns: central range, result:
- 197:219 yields -1.1 min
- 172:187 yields -1.7 min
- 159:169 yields 0.5 min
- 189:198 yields 1.2 min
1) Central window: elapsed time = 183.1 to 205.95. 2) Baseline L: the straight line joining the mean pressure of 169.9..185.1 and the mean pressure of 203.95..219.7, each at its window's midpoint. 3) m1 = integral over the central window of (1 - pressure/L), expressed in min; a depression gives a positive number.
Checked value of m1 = 3.2 min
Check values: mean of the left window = 236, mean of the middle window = 218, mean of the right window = 273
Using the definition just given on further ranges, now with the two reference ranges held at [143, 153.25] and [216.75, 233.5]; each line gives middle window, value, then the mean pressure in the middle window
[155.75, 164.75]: 1.53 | 167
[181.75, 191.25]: 0.33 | 227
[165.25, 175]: -0.26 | 219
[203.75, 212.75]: 0.00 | 264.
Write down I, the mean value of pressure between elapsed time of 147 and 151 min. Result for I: 170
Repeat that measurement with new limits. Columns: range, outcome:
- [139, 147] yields 236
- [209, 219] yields 283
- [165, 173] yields 216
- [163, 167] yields 187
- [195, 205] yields 216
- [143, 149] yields 202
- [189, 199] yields 197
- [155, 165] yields 166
